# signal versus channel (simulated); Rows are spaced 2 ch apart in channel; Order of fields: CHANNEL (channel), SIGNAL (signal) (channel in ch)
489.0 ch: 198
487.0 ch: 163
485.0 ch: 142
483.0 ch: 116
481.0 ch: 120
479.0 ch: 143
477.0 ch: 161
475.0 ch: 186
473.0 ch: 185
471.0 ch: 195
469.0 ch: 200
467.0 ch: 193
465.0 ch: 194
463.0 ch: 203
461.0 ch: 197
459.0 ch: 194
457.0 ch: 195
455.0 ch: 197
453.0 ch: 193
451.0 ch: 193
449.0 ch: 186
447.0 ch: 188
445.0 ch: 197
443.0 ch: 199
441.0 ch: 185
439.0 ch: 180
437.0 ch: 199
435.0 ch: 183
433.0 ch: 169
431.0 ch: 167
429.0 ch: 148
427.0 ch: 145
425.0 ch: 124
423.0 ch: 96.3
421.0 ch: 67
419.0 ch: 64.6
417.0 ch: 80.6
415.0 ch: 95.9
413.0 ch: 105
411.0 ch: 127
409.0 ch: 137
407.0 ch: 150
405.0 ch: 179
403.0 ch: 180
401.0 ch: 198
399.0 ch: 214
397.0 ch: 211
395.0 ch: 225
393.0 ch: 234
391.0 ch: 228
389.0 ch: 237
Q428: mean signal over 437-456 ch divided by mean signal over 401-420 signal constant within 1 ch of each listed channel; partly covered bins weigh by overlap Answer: 1.5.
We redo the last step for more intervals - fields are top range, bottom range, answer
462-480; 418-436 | 1.43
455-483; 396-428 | 1.33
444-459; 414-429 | 1.93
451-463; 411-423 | 2.24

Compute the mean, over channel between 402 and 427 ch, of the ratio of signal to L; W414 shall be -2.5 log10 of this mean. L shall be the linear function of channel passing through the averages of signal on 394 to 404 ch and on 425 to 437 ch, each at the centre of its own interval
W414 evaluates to 0.492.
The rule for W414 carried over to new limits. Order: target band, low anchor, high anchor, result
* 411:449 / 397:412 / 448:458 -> 0.26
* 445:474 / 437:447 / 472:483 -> -0.12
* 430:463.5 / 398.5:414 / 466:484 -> -0.16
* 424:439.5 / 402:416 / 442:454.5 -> 0.05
